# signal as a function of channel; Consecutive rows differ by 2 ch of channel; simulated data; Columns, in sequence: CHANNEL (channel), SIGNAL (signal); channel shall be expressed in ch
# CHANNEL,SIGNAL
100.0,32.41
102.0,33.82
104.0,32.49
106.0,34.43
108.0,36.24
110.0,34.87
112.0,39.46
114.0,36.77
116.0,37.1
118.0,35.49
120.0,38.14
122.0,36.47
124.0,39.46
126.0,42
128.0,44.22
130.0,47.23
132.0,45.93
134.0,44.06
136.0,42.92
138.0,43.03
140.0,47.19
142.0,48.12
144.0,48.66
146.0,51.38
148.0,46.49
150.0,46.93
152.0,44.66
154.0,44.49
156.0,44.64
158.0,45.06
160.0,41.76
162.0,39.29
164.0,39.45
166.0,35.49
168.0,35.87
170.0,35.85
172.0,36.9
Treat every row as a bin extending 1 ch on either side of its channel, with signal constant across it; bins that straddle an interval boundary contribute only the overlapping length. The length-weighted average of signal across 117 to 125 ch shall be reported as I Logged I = 37.4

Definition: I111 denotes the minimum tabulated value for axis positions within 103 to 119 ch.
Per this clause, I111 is 32.49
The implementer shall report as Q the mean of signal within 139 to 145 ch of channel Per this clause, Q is 48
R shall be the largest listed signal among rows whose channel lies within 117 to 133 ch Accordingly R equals 47.23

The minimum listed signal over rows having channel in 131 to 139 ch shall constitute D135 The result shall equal 42.92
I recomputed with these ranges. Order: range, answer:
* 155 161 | 43.8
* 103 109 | 34.4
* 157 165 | 41.4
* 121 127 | 39.3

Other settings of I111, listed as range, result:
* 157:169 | 35.49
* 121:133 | 36.47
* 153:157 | 44.49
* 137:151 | 43.03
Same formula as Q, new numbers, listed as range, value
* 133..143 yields 45.1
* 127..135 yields 45.4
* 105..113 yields 36.2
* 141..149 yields 48.7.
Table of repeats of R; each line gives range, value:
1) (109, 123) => 39.46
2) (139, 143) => 48.12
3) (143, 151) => 51.38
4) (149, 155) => 46.93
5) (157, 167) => 45.06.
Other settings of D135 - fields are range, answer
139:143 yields 47.19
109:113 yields 34.87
